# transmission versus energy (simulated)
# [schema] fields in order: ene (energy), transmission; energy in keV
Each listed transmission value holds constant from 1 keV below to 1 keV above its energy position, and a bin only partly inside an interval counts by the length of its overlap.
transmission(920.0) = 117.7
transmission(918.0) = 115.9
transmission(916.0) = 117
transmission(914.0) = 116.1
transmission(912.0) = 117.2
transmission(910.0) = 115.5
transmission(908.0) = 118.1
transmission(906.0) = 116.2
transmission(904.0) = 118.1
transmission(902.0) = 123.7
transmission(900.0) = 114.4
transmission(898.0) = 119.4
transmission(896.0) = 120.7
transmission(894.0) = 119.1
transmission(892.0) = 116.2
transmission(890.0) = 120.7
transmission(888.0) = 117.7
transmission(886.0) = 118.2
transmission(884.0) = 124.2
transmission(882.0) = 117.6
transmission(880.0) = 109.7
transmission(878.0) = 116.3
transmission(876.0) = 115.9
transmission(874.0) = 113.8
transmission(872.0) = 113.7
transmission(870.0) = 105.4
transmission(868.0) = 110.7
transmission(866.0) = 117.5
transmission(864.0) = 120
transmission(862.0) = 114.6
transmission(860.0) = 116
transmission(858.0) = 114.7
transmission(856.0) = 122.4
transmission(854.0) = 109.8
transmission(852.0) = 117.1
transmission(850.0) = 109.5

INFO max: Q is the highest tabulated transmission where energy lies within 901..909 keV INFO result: 123.7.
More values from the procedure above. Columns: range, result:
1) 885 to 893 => 120.7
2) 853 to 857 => 122.4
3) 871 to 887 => 124.2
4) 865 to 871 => 117.5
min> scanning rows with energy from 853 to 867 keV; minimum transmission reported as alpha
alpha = 109.8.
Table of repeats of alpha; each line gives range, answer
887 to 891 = 117.7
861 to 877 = 105.4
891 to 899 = 116.2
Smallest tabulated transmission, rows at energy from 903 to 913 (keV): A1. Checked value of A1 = 115.5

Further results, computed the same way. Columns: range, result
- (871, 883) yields 109.7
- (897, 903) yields 114.4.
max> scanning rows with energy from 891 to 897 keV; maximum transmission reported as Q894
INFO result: 120.7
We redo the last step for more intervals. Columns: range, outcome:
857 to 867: 120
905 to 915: 118.1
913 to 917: 117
